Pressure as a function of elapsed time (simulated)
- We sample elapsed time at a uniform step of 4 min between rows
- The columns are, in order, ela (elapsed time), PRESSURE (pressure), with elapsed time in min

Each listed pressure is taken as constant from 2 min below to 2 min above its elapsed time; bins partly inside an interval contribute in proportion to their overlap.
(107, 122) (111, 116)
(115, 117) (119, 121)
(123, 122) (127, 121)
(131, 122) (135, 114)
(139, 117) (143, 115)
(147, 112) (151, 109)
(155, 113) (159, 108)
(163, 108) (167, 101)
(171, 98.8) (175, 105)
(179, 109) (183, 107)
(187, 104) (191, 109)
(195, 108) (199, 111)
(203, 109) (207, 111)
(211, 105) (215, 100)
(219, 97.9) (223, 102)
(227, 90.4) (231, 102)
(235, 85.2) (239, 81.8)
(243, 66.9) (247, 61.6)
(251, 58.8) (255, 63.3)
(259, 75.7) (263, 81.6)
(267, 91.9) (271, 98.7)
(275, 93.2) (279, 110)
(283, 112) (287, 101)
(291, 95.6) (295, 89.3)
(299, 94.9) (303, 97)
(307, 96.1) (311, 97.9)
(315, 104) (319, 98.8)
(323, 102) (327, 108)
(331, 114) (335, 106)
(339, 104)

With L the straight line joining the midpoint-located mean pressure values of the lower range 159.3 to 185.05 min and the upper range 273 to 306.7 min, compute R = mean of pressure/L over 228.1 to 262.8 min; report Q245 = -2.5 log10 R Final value 0.324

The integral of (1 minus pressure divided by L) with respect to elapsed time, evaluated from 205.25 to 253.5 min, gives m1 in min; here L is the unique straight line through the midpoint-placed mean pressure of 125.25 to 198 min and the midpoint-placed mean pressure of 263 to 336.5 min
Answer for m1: 7.8 min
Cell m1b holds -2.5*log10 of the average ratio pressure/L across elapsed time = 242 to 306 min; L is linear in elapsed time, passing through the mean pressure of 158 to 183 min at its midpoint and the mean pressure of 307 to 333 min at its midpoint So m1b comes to 0.19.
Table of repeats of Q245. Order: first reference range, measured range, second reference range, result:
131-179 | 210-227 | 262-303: 0.04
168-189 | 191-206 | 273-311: -0.06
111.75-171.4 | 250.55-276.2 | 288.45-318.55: 0.23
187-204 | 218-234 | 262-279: 0.06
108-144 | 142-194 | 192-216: 0.05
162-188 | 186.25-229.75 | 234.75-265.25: -0.16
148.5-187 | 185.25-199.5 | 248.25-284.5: -0.07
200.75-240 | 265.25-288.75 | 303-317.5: -0.02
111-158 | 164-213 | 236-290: -0.04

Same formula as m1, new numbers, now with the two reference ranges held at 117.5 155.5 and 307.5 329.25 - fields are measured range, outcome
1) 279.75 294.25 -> 0.3 min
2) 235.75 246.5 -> 3.4 min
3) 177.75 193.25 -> 0.8 min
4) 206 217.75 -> 0.7 min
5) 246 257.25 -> 4.8 min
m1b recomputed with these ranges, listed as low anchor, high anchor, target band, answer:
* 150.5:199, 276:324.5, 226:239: 0.14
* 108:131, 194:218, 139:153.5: 0.03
